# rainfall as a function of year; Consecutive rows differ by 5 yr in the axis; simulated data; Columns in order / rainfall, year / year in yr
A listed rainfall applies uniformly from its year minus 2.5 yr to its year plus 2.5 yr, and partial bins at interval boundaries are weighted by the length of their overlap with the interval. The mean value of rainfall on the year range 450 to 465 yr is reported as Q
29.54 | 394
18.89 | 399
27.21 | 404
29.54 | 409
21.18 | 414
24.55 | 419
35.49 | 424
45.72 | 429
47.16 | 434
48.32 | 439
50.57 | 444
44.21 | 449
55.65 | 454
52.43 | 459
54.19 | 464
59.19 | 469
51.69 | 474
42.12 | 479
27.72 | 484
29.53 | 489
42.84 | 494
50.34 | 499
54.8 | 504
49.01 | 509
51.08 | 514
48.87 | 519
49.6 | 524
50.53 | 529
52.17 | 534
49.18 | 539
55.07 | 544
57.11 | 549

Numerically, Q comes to 53.1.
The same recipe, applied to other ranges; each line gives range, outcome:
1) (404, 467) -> 41.9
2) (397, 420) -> 24.4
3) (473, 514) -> 43.7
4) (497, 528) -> 50.6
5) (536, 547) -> 52.4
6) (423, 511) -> 46.9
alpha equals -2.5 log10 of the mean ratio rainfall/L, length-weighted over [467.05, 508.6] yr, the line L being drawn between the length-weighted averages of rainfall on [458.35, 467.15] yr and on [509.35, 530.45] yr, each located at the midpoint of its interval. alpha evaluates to 0.16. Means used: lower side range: 53.9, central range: 44.8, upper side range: 49.9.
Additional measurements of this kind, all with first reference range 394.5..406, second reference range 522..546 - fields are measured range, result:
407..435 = -0.17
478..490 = 0.25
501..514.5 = -0.13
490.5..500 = -0.02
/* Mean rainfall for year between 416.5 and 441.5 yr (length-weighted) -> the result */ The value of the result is 40.2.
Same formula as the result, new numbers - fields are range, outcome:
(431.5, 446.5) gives 48.7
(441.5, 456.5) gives 50.1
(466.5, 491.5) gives 42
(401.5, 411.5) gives 28.4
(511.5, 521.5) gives 50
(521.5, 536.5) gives 50.8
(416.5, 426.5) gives 30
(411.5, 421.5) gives 22.9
